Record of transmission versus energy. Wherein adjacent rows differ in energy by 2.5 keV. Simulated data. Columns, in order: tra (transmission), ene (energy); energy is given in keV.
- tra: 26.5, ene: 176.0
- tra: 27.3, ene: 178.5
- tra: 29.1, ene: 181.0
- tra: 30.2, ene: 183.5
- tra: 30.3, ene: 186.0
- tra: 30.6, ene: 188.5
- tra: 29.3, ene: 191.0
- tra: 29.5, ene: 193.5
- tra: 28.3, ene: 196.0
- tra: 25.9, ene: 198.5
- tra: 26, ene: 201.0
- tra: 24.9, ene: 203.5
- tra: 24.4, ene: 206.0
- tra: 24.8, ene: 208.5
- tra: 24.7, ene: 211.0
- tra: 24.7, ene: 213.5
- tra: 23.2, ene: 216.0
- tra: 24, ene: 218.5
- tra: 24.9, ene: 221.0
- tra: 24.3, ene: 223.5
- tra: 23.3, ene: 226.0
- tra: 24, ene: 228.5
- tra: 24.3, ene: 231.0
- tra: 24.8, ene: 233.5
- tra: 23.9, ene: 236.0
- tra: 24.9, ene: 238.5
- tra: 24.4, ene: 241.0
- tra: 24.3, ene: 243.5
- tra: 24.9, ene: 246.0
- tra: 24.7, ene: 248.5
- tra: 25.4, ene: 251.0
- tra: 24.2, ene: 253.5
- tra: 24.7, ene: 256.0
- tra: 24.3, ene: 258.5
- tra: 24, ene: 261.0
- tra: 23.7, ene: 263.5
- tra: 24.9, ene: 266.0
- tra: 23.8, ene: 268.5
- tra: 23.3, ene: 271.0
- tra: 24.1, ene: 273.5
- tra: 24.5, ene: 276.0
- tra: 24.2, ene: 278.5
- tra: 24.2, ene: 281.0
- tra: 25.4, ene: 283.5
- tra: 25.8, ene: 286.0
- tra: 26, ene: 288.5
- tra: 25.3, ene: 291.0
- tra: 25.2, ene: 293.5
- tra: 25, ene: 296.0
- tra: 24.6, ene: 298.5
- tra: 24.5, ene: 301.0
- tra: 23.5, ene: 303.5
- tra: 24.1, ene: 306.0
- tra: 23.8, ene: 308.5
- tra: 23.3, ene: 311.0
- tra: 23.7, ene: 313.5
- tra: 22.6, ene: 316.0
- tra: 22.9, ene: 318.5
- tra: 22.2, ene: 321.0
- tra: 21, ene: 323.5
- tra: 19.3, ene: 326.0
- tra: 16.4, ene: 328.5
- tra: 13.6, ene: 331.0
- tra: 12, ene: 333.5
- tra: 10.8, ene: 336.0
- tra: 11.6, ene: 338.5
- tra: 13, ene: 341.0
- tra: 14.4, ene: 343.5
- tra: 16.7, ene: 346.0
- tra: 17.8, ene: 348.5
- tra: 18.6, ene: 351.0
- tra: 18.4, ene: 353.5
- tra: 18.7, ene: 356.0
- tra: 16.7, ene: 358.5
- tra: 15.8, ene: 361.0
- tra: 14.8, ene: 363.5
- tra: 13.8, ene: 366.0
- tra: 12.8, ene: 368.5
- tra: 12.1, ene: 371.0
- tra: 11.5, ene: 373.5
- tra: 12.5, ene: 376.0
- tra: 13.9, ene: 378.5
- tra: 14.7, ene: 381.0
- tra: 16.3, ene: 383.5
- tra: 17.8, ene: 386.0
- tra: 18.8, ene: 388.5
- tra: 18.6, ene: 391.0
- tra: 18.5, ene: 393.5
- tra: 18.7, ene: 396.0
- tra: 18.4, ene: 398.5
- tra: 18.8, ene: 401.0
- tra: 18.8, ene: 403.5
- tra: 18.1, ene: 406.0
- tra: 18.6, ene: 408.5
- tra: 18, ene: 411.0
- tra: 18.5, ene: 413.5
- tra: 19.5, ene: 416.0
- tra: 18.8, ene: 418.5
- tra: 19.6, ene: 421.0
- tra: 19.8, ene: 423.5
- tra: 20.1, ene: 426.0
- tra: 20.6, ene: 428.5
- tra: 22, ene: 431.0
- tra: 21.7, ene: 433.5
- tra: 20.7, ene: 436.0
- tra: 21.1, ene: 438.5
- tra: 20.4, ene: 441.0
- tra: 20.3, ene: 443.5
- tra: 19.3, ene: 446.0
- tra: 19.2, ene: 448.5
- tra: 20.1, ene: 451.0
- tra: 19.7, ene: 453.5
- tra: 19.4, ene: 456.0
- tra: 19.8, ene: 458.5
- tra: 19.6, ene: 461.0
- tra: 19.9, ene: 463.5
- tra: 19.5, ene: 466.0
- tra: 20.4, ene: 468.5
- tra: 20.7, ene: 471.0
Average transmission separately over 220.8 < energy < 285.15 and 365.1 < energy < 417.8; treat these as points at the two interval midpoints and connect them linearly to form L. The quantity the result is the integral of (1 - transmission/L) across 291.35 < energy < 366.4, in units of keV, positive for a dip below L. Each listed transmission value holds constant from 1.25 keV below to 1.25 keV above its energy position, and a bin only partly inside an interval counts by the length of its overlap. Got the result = 4.4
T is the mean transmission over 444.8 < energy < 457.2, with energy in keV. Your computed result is 19.5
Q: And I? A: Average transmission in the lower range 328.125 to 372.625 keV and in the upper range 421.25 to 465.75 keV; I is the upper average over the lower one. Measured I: 1.36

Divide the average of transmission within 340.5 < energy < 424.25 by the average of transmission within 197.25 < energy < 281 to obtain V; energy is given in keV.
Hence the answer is 0.69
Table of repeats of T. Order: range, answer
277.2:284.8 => 24.6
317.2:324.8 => 22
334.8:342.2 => 11.8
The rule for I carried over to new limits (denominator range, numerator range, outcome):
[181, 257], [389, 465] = 0.76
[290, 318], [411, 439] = 0.83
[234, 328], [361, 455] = 0.75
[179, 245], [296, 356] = 0.74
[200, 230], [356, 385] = 0.59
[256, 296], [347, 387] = 0.63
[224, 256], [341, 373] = 0.64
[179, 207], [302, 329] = 0.79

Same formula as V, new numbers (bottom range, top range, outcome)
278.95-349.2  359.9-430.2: 0.83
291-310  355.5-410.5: 0.67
